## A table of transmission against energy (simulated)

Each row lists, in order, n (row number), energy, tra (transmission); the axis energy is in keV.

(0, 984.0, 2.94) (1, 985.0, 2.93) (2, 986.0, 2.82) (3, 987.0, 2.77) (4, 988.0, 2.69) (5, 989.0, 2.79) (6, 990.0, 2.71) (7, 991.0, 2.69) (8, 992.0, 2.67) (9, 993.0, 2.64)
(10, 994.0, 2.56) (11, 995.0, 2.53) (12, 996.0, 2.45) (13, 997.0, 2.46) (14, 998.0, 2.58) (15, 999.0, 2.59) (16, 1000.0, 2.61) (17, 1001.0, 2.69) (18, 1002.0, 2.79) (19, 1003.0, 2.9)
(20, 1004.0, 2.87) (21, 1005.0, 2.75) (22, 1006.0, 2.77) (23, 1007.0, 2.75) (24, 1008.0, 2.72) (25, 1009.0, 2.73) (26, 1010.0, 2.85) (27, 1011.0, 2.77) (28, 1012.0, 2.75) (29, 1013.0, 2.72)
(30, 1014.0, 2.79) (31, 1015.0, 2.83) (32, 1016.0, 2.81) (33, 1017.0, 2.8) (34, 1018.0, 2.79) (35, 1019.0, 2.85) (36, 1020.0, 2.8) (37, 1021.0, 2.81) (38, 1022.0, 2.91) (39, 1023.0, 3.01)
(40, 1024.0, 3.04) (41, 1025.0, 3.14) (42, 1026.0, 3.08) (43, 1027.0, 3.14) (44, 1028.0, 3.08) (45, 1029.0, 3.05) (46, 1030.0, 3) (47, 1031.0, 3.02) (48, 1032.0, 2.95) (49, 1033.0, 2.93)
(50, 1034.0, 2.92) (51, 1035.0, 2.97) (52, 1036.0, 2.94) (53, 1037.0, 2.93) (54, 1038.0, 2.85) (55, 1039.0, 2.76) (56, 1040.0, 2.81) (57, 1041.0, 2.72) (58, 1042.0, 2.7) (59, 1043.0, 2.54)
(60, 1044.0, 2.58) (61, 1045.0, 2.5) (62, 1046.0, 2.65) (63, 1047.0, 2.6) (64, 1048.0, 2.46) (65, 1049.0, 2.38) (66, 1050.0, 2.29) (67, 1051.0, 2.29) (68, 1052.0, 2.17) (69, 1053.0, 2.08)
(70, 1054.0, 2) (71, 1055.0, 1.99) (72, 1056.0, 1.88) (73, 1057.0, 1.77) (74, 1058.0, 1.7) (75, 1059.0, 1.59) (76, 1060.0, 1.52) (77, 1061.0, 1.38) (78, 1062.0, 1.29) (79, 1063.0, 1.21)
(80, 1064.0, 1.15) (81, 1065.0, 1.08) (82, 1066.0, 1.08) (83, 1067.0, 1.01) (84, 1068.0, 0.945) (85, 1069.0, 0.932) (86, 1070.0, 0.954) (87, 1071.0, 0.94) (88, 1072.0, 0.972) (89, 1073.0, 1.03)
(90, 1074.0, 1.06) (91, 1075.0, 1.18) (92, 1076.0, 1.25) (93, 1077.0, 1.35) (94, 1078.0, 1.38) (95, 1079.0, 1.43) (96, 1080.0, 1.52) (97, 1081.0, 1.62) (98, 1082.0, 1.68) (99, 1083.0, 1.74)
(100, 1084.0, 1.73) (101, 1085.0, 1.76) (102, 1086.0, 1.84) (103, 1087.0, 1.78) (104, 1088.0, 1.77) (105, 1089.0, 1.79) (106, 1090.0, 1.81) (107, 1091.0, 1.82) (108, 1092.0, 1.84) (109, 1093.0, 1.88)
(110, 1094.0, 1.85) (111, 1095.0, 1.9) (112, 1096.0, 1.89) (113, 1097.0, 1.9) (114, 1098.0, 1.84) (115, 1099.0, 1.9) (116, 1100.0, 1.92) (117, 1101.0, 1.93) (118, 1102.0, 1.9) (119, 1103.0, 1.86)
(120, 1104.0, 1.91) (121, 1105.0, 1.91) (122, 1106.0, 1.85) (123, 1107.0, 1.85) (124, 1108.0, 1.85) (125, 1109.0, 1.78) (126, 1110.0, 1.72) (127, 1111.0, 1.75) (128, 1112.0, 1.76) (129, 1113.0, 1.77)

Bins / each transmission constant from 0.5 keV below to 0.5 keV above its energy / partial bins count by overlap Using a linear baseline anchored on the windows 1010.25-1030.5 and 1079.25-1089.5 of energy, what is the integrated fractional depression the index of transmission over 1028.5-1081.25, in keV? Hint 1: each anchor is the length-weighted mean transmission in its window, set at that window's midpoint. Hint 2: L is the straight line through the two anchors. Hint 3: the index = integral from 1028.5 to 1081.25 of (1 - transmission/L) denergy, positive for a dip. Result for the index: 8.2 keV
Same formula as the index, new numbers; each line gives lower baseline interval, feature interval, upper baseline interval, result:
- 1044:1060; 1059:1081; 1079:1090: 8.2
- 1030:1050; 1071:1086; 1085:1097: 4.7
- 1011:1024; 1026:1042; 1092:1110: -1.8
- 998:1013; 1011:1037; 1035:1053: -2.4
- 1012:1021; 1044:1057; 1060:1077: -4.3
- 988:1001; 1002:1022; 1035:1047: -1.0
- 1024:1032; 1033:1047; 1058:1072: -1.8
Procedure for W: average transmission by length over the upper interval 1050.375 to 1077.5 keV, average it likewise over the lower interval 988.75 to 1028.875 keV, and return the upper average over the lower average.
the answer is 0.5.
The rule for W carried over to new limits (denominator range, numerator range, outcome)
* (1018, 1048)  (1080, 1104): 0.64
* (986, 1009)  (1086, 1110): 0.69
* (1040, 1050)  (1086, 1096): 0.71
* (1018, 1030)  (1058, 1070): 0.41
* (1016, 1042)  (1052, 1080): 0.46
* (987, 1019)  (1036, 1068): 0.76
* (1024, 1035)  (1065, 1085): 0.42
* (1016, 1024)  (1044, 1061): 0.74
